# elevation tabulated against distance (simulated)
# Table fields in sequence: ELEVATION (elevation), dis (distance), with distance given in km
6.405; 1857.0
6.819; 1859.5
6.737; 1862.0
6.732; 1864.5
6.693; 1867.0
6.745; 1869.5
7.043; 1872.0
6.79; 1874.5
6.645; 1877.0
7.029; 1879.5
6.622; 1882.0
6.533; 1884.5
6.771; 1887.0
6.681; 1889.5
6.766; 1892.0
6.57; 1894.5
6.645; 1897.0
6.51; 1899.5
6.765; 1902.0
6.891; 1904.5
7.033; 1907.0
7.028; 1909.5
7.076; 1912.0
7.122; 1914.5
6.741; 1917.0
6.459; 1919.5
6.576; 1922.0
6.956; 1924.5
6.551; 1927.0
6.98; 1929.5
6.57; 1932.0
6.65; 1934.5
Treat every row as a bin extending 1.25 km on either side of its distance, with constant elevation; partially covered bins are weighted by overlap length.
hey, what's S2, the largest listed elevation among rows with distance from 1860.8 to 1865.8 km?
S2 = 6.737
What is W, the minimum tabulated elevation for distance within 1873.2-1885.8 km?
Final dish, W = 6.533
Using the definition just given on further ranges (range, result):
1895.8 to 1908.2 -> 6.51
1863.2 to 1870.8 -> 6.693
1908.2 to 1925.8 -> 6.459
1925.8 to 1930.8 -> 6.551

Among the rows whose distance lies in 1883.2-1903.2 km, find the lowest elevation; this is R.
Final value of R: 6.51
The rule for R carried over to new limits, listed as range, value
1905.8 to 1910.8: 7.028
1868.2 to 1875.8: 6.745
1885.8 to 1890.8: 6.681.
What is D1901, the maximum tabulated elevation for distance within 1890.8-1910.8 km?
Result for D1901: 7.033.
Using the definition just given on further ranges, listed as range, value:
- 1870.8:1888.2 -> 7.043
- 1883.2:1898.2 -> 6.771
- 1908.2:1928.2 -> 7.122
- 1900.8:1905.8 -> 6.891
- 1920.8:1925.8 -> 6.956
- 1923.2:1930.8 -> 6.98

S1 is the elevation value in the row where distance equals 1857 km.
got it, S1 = 6.405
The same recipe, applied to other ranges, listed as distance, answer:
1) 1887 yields 6.771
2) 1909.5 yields 7.028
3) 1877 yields 6.645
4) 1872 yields 7.043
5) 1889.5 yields 6.681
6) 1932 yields 6.57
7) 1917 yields 6.741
